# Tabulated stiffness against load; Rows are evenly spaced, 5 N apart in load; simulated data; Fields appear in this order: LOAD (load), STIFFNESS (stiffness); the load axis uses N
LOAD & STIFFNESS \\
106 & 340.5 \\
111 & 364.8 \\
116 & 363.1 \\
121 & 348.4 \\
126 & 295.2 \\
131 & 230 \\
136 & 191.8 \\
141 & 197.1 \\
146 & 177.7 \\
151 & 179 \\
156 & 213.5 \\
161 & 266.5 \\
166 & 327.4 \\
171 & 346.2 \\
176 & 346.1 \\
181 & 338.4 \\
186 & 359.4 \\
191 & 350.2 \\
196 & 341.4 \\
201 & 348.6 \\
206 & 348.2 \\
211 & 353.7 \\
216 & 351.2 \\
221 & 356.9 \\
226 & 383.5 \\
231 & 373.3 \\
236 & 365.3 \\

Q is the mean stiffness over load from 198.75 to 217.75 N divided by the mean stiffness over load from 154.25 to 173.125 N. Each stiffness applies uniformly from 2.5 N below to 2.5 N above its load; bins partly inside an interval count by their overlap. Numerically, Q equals 1.21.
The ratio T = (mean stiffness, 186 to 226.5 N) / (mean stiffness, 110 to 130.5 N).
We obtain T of 1.1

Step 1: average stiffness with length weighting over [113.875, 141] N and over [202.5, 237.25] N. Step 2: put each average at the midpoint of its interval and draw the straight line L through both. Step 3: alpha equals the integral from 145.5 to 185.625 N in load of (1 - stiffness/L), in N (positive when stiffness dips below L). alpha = 3.8 N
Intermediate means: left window 276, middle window 284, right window 361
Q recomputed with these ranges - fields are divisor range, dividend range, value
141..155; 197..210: 1.88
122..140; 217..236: 1.51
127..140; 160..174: 1.46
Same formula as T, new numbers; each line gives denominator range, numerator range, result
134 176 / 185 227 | 1.45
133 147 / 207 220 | 1.84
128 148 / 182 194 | 1.74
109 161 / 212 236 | 1.43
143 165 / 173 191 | 1.61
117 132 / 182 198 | 1.15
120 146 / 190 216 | 1.45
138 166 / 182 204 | 1.61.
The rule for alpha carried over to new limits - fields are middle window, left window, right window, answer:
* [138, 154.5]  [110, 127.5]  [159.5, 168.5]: 6.8 N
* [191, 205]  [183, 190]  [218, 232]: 0.5 N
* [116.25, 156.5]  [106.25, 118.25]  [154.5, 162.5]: 8.5 N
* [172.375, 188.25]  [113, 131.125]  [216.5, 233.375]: 0.0 N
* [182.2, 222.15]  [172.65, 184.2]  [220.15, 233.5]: 0.8 N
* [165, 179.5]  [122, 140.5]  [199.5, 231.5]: -2.0 N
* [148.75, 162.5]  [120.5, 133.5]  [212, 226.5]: 4.0 N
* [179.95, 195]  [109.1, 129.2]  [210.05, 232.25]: 0.2 N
